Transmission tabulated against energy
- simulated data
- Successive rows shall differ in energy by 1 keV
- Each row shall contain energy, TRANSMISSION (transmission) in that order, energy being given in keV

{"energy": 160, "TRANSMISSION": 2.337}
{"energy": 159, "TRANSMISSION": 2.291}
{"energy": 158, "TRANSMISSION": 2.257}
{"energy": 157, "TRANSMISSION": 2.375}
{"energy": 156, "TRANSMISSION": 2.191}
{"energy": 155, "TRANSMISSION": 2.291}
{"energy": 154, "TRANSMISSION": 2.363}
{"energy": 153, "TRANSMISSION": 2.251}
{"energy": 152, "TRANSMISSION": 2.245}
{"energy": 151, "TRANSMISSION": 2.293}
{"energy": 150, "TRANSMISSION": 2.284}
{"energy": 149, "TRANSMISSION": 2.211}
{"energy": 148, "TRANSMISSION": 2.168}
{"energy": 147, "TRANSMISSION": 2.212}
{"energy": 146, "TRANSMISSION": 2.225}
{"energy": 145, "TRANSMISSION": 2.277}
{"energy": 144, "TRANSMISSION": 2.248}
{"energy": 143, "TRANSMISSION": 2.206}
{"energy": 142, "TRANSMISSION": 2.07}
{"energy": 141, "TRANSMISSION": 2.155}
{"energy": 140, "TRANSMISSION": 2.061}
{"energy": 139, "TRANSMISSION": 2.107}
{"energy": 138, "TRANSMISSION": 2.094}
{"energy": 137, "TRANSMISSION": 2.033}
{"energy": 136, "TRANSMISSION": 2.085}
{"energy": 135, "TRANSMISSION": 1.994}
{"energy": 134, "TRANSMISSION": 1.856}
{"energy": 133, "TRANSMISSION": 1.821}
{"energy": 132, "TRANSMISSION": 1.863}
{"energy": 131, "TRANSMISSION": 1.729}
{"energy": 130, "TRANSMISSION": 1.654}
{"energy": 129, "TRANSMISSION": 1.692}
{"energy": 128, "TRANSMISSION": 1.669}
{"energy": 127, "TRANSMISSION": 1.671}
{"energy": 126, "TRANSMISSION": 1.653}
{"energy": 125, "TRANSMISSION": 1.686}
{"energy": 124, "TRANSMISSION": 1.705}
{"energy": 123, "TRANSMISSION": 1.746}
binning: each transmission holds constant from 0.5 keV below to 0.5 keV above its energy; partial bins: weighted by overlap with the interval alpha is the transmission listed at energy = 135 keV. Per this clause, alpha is 1.994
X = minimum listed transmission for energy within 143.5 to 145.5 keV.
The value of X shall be 2.248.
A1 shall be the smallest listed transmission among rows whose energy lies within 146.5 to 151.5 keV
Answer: 2.168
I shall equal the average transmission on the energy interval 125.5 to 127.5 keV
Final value 1.66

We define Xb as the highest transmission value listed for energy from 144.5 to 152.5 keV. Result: 2.293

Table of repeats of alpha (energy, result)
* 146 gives 2.225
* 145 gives 2.277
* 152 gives 2.245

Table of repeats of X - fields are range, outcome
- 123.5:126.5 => 1.653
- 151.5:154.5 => 2.245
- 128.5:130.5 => 1.654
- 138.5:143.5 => 2.061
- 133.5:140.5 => 1.856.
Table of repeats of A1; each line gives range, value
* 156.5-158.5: 2.257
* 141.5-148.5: 2.07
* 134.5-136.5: 1.994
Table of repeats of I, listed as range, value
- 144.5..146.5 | 2.25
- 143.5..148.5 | 2.23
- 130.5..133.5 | 1.8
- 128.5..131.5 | 1.69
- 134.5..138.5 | 2.05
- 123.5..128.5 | 1.68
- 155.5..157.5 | 2.28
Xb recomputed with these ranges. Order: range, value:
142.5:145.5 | 2.277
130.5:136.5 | 2.085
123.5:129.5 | 1.705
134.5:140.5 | 2.107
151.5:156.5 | 2.363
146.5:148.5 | 2.212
